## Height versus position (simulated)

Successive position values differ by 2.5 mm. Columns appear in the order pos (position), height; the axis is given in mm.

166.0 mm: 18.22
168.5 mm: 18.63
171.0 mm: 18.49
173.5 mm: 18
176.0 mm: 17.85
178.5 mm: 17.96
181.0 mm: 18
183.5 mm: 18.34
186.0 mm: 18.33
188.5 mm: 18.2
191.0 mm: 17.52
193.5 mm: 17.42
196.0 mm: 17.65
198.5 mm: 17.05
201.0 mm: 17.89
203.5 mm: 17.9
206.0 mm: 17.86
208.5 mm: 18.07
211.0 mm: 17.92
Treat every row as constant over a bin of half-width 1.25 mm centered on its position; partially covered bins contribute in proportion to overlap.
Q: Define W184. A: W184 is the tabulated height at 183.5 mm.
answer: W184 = 18.34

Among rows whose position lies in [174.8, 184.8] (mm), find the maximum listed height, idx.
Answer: 18.34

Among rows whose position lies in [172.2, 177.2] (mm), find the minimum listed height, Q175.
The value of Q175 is 17.85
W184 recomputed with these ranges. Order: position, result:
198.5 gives 17.05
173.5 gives 18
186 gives 18.33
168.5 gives 18.63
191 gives 17.52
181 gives 18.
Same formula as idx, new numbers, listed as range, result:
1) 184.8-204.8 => 18.33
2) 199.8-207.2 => 17.9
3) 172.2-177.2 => 18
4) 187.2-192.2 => 18.2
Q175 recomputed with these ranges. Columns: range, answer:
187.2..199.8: 17.05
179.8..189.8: 18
